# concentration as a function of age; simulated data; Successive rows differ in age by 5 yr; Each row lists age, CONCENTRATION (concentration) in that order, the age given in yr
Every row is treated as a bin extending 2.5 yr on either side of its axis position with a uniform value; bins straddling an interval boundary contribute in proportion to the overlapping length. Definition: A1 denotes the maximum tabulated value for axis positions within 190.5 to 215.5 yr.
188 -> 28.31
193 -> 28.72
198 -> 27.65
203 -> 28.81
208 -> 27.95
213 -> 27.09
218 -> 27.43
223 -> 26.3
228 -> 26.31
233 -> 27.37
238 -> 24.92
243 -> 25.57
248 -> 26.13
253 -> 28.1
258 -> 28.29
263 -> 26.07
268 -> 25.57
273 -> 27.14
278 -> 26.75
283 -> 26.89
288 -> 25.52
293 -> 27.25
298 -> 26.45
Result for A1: 28.81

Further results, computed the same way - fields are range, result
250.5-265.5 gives 28.29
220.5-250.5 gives 27.37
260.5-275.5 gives 27.14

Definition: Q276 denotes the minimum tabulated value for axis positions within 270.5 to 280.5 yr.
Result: 26.75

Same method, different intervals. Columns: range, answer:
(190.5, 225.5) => 26.3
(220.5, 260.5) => 24.92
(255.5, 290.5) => 25.52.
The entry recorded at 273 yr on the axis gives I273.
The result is 27.14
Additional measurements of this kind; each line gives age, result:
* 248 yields 26.13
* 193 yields 28.72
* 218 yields 27.43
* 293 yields 27.25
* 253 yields 28.1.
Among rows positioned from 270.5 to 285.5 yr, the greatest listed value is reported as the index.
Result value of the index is 27.14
